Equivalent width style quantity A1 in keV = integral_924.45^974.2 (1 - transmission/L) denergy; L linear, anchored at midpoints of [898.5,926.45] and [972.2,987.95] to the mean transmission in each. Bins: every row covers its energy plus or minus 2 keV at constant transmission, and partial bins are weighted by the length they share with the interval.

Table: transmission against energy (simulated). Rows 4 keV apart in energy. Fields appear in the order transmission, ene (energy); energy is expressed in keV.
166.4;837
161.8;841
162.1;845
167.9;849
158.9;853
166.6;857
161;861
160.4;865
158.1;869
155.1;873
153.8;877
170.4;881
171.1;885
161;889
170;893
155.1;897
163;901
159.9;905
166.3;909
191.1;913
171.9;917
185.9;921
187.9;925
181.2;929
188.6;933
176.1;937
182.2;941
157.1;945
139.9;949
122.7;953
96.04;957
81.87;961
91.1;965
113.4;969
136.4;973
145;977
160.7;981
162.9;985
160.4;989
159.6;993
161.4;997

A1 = 6.8 keV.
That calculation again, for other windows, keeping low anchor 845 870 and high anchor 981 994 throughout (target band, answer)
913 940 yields -3.51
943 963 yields 5.19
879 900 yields -0.44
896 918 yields -0.88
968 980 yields 1.91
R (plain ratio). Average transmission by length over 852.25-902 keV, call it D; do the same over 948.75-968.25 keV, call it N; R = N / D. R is 0.64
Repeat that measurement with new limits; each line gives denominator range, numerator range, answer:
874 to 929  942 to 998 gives 0.80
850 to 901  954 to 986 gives 0.75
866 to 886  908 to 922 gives 1.11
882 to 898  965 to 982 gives 0.80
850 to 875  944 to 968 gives 0.70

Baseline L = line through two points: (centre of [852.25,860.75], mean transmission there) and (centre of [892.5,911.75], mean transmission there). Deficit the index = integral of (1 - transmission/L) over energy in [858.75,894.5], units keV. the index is 0.20 keV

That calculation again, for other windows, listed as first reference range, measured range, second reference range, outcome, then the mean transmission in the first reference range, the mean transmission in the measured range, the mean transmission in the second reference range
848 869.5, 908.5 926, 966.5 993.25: -3.04 keV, 162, 181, 147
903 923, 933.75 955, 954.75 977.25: -3.34 keV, 175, 158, 108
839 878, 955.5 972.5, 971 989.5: 6.02 keV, 161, 99.2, 152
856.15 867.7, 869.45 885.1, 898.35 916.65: 0.33 keV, 162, 161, 170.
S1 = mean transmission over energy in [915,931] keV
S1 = 182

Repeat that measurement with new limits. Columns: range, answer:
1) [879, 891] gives 168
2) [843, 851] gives 165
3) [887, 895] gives 166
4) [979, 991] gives 161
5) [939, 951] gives 160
